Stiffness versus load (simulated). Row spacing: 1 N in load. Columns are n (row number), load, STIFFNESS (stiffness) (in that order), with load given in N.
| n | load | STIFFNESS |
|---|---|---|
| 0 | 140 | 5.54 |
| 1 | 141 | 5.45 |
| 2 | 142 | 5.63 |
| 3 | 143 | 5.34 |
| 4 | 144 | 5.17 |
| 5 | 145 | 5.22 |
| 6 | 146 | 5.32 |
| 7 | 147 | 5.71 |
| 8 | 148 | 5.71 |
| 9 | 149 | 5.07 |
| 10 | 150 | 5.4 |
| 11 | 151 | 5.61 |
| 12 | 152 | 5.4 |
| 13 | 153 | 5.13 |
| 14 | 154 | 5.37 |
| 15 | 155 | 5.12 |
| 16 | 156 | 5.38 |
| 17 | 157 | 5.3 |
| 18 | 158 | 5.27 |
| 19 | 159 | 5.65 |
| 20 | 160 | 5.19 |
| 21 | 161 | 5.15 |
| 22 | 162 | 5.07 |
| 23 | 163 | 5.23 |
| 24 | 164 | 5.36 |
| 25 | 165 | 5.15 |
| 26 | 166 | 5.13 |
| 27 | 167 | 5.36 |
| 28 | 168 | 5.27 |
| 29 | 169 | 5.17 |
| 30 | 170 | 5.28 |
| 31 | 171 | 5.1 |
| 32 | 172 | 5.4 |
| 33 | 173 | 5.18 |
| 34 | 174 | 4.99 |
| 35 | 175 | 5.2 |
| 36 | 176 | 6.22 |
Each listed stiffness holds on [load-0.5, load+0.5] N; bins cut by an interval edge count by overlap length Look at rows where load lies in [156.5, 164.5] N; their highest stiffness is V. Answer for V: 5.65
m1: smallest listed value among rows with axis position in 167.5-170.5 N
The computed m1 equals 5.17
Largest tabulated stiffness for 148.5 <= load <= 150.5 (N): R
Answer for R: 5.4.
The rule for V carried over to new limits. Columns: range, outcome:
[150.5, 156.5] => 5.61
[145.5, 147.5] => 5.71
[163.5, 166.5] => 5.36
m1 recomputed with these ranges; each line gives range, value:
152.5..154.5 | 5.13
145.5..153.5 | 5.07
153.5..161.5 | 5.12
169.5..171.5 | 5.1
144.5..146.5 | 5.22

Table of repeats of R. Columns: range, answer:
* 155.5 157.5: 5.38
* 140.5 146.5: 5.63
